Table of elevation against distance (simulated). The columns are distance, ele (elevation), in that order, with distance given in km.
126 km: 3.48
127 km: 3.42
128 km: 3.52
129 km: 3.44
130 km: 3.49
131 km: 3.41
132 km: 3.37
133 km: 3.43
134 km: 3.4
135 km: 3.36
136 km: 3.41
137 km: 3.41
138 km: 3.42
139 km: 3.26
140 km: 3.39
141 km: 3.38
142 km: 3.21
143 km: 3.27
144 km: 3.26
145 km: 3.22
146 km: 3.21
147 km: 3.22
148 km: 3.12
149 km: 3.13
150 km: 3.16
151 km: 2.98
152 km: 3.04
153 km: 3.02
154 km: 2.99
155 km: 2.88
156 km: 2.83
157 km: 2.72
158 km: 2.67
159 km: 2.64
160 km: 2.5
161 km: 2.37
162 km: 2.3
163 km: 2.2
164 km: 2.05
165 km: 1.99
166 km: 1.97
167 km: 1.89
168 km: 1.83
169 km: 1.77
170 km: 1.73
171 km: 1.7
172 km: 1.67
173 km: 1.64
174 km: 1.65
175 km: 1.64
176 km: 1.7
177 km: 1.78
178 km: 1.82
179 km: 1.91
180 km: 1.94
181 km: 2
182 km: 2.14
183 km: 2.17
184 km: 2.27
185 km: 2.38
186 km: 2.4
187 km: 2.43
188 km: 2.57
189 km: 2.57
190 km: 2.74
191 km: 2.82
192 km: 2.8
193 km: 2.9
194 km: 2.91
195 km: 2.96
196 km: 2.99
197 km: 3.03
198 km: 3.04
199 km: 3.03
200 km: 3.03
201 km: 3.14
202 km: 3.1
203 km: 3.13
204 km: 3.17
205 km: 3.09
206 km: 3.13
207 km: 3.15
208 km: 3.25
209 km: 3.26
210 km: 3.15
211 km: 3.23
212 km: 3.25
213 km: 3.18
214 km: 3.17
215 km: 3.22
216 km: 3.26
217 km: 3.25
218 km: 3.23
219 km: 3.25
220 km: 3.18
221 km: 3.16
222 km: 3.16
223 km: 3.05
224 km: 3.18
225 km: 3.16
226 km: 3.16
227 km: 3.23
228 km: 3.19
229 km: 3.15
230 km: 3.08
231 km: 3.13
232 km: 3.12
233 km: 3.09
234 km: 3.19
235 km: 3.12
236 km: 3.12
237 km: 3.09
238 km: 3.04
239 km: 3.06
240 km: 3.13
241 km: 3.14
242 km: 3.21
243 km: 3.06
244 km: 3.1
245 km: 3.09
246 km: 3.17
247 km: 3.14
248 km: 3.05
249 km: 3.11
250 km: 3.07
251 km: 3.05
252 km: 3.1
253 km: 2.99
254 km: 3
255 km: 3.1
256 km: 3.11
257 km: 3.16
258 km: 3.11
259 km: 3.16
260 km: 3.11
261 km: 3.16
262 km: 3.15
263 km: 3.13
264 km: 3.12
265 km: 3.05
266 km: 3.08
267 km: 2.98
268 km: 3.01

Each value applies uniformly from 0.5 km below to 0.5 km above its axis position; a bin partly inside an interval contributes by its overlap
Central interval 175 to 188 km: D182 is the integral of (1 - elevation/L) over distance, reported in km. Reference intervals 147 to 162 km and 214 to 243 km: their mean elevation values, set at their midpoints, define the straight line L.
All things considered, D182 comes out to 3.88 km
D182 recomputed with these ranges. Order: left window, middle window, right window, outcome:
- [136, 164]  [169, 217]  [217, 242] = 7.1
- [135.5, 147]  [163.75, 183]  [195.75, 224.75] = 8.3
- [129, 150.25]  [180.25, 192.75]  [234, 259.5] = 3.0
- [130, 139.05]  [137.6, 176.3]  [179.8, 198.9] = 6.5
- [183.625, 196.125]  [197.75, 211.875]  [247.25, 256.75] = -1.9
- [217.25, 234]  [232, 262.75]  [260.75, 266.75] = 0.2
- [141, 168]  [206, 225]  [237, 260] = -1.4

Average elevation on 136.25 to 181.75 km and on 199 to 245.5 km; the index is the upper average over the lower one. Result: 1.2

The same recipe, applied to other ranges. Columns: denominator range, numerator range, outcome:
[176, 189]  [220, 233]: 1.46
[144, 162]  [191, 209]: 1.05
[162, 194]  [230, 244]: 1.47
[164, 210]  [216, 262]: 1.28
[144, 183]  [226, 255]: 1.32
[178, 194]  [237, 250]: 1.29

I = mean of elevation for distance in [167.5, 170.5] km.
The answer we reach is 1.78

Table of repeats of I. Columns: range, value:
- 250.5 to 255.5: 3.05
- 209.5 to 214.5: 3.2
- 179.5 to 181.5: 1.97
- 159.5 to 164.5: 2.28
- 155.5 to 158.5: 2.74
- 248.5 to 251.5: 3.08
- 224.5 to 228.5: 3.19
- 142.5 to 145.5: 3.25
